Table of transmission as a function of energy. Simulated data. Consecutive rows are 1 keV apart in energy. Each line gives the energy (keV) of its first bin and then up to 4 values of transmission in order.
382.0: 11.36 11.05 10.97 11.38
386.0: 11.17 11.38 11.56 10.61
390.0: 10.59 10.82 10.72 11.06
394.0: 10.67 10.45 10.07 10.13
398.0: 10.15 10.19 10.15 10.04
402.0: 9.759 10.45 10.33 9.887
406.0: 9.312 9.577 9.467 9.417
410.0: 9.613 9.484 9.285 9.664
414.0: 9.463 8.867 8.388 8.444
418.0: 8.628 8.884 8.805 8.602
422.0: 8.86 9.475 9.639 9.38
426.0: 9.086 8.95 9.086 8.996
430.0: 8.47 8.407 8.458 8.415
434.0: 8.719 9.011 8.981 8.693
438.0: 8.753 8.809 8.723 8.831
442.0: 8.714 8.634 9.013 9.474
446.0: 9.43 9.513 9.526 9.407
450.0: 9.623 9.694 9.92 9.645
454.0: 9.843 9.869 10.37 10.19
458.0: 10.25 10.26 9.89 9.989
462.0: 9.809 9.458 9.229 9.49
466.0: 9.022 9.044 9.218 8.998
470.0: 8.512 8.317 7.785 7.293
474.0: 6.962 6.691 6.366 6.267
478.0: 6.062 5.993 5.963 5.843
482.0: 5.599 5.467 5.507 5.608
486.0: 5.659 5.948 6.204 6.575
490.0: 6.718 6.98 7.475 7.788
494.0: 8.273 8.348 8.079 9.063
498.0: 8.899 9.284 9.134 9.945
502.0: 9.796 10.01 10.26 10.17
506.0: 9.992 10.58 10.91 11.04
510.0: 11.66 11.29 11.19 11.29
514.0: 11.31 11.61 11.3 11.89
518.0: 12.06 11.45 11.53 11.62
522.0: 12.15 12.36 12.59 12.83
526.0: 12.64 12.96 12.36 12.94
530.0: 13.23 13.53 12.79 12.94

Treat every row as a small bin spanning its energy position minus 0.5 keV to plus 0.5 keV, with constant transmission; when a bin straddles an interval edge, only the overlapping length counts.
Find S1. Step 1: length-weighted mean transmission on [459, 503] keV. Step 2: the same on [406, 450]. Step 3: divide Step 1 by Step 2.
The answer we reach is 0.9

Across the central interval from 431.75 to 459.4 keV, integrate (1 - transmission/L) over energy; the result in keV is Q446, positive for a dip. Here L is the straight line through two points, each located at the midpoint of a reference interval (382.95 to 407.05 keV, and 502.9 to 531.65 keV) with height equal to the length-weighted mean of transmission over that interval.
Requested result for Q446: 4.2 keV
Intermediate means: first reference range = 10.5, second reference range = 11.7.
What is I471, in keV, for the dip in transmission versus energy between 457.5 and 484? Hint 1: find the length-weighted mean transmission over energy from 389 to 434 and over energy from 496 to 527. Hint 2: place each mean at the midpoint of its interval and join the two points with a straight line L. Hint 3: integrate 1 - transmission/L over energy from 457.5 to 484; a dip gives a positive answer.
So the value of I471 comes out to 6.2 keV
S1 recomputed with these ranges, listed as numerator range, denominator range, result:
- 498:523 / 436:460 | 1.15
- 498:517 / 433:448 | 1.18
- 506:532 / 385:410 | 1.15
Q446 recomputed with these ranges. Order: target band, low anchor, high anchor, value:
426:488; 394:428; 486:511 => 5.1 keV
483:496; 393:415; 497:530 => 5.0 keV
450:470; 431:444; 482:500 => -3.9 keV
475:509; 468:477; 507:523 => 6.3 keV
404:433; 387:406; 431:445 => 1.3 keV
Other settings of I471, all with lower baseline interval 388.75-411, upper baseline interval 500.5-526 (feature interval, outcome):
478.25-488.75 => 4.94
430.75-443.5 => 2.18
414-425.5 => 1.56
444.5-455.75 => 1.05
